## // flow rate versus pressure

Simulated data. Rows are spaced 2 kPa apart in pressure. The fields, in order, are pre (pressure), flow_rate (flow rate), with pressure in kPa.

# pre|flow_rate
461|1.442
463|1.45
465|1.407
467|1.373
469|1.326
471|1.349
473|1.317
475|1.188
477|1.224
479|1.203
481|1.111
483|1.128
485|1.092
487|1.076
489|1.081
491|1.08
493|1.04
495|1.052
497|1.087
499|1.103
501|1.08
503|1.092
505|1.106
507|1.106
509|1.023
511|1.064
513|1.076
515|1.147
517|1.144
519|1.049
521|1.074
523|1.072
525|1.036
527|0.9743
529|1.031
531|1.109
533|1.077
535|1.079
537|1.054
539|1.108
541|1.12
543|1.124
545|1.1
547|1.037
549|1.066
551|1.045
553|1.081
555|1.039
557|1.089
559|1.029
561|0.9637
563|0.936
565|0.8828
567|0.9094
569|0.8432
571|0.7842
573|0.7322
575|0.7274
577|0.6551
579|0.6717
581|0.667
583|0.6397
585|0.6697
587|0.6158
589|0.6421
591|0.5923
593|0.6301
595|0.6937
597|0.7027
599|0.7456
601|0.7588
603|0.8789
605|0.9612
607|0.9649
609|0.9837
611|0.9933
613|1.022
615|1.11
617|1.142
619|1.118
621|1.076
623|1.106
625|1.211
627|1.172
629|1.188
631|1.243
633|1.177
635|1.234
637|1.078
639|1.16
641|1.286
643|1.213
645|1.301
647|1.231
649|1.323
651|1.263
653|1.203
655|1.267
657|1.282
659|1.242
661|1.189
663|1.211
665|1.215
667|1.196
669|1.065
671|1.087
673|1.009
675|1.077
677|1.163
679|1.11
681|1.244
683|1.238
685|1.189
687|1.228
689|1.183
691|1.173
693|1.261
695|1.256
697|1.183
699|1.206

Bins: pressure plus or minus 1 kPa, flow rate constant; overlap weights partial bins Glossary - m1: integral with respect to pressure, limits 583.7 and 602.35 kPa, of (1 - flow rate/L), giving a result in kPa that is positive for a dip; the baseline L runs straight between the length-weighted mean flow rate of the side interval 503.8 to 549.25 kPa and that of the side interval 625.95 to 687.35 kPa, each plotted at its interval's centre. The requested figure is 7.6 kPa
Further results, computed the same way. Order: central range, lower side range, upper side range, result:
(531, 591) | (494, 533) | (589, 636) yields 7.2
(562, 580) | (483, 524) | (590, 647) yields 4.4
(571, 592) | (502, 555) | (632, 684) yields 8.5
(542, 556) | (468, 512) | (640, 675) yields 1.1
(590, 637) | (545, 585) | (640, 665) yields 4.5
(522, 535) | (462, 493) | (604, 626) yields 1.2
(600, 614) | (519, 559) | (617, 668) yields 2.7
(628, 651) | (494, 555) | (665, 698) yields -1.6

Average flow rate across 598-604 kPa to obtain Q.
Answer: 0.794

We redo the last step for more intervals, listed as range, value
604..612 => 0.976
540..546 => 1.11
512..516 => 1.11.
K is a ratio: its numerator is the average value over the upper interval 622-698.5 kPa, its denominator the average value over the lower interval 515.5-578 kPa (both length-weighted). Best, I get 1.2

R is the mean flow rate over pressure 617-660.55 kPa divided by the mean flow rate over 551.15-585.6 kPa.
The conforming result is 1.42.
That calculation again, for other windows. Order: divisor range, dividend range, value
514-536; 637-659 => 1.16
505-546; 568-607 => 0.67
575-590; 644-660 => 1.92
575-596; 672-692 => 1.78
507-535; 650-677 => 1.10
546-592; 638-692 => 1.43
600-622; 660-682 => 1.14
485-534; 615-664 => 1.12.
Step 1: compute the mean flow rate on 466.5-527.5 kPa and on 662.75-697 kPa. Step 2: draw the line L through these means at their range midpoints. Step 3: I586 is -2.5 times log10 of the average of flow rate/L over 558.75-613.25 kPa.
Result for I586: 0.405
